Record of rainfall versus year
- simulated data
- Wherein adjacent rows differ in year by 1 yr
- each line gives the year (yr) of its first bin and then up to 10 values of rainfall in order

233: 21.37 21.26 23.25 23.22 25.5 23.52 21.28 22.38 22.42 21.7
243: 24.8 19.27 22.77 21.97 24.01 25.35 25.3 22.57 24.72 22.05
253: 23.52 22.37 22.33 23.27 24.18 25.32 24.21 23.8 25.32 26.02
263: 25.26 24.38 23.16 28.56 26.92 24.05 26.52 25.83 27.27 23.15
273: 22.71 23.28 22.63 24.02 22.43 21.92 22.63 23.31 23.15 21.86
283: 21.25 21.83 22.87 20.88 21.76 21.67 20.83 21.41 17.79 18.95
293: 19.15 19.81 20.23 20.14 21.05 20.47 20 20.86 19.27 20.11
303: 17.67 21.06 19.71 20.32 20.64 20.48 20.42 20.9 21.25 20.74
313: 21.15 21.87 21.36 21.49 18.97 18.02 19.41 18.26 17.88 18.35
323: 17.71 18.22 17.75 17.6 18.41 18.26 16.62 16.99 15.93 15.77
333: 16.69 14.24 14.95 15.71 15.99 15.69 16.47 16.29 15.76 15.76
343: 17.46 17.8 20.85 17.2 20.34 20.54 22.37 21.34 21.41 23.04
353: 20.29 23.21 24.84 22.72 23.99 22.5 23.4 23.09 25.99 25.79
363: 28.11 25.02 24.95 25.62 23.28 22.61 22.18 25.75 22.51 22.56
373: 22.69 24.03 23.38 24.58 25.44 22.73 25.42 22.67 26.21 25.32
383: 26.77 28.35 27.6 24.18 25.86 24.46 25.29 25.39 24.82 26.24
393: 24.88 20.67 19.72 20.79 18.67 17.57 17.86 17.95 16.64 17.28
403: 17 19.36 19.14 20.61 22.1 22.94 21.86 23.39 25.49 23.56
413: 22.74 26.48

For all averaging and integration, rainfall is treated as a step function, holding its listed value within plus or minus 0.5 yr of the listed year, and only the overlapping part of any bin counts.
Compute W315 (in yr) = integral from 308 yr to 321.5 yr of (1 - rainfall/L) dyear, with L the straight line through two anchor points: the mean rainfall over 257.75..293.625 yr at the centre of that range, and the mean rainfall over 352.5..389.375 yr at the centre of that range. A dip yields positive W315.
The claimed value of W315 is 2.02 yr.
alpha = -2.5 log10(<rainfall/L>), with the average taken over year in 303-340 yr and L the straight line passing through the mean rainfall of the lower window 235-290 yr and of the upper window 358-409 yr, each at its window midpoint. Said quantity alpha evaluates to 0.25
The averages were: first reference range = 23.4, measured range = 18.4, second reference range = 23.1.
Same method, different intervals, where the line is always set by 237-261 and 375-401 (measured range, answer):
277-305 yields 0.12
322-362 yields 0.22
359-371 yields -0.05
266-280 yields -0.04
